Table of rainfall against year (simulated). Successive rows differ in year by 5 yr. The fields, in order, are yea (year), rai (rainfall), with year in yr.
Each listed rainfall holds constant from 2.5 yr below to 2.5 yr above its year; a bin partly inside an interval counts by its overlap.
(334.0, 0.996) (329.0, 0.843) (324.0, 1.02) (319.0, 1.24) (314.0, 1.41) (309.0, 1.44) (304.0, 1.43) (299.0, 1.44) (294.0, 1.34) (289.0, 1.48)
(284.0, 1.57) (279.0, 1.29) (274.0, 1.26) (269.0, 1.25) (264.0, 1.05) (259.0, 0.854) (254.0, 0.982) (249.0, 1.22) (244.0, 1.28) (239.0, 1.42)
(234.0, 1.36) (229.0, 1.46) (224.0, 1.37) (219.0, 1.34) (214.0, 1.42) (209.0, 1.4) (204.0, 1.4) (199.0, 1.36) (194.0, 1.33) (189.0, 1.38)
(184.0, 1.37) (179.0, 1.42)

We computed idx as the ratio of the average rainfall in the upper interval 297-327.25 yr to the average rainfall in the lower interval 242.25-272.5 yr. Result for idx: 1.2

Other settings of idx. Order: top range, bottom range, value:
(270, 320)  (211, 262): 1.09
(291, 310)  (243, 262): 1.32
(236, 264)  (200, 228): 0.83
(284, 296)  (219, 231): 1.03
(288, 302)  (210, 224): 1.02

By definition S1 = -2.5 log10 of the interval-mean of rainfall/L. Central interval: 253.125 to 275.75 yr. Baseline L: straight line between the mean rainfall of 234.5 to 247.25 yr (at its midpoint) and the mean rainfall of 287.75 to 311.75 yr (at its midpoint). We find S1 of 0.26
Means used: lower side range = 1.34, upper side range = 1.42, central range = 1.08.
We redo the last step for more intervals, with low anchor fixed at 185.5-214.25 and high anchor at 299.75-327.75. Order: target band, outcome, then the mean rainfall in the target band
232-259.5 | 0.12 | 1.21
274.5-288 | -0.07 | 1.41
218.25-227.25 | 0.00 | 1.37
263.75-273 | 0.12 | 1.19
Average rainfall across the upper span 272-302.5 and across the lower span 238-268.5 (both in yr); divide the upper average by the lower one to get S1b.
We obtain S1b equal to 1.24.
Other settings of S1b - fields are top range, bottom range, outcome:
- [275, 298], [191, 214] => 1.02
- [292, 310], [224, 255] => 1.08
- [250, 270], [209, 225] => 0.75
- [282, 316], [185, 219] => 1.05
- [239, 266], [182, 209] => 0.81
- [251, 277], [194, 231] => 0.78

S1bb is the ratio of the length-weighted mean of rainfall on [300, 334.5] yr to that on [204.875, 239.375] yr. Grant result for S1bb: 0.87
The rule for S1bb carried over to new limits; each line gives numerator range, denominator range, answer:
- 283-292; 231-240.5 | 1.08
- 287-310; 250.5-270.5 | 1.38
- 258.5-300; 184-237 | 0.94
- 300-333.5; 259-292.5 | 0.96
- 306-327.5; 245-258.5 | 1.16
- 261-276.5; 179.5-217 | 0.85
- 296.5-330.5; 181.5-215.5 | 0.92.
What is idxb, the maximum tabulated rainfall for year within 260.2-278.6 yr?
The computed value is 1.26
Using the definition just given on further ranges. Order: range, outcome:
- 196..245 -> 1.46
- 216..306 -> 1.57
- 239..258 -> 1.42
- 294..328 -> 1.44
